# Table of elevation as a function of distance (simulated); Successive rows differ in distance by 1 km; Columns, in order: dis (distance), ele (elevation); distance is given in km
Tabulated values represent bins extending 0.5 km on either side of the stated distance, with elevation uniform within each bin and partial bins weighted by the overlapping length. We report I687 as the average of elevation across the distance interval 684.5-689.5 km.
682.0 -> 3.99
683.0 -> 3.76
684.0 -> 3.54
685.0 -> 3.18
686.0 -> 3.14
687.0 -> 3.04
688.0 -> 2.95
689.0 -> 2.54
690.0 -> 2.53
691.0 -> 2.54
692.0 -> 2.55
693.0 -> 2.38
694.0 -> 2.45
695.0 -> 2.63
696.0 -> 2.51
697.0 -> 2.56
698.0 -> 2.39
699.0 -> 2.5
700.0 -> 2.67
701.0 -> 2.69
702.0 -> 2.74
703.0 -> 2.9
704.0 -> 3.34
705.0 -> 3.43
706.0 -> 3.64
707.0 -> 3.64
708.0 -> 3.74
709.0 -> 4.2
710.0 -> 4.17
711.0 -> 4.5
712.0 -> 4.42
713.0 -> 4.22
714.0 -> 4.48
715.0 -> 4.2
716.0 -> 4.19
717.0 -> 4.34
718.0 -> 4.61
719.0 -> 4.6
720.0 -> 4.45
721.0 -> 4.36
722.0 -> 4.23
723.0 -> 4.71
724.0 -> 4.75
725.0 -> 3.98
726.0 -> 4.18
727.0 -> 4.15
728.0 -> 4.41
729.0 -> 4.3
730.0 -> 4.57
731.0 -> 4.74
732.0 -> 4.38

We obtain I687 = 2.97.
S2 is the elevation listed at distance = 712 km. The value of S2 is 4.42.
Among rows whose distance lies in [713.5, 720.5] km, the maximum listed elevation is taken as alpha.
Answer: 4.61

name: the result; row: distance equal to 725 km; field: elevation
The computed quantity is 3.98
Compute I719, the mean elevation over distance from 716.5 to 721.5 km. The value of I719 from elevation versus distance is 4.47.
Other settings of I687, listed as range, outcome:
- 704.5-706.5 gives 3.54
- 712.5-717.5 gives 4.29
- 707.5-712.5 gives 4.21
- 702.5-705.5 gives 3.22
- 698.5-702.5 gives 2.65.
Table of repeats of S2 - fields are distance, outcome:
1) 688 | 2.95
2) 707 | 3.64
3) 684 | 3.54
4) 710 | 4.17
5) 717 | 4.34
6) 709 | 4.2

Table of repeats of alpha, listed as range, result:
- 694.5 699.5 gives 2.63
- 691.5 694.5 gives 2.55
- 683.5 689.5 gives 3.54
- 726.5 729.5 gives 4.41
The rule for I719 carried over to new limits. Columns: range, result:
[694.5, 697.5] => 2.57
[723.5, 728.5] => 4.29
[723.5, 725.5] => 4.37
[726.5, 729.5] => 4.29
